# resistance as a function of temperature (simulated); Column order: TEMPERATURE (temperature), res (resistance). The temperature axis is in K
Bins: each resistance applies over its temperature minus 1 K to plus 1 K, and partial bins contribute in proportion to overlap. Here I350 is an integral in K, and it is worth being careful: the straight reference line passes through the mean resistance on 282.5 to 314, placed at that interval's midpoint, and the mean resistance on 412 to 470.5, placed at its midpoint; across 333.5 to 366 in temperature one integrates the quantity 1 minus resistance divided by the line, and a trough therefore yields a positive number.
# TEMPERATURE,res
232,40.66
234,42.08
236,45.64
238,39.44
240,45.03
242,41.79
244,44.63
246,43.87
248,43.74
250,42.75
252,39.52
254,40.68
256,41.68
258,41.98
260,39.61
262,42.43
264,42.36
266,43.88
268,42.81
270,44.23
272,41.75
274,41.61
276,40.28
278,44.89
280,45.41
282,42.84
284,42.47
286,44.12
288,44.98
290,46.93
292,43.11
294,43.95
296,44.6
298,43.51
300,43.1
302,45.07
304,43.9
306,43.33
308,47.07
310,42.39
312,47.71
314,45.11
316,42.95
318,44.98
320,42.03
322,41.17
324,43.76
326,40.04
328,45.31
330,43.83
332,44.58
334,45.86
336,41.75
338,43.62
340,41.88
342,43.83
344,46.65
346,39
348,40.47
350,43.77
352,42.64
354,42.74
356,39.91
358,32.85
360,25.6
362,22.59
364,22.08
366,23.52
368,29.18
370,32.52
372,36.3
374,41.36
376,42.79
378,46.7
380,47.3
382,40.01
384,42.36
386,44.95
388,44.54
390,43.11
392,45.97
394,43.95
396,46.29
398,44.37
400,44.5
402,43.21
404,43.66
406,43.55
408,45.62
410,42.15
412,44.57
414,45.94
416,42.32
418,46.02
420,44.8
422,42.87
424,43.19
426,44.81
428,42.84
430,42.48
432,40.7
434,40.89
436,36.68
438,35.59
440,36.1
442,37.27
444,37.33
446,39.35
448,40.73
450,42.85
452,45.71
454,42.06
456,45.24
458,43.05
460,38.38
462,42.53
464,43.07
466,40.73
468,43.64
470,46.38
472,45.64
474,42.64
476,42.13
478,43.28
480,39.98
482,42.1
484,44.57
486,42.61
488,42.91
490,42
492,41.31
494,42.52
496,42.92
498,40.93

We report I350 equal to 4.21 K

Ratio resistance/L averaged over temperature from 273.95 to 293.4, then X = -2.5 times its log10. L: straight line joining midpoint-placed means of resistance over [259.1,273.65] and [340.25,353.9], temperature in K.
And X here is -0.033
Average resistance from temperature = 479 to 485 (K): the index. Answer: 42.2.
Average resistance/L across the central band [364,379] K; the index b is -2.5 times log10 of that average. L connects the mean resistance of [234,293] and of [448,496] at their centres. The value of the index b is 0.216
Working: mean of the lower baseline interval 42.9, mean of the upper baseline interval 42.8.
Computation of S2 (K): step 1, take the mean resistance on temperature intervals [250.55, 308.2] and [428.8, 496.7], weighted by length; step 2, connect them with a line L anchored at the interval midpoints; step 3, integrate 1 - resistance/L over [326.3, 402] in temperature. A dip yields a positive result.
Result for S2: 3.8 K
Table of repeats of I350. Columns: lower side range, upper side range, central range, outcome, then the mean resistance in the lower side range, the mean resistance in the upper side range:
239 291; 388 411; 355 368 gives 4.7 K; 42.9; 44.2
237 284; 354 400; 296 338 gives -3.5 K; 42.5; 38.3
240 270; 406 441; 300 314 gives -0.8 K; 42.4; 42.2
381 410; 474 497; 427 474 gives 1.8 K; 43.9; 42.4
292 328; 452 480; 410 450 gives 1.7 K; 43.8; 43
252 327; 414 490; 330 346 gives -0.3 K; 43.3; 42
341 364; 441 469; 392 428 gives -4.0 K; 37.5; 41.6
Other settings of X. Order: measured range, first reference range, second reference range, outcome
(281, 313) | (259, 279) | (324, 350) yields -0.04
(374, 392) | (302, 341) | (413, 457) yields -0.03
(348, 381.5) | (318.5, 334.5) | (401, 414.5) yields 0.21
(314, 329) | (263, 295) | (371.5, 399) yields 0.01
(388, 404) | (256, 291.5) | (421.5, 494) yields -0.06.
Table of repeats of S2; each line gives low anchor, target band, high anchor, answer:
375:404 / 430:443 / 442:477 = 1.43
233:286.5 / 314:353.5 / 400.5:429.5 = 0.14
